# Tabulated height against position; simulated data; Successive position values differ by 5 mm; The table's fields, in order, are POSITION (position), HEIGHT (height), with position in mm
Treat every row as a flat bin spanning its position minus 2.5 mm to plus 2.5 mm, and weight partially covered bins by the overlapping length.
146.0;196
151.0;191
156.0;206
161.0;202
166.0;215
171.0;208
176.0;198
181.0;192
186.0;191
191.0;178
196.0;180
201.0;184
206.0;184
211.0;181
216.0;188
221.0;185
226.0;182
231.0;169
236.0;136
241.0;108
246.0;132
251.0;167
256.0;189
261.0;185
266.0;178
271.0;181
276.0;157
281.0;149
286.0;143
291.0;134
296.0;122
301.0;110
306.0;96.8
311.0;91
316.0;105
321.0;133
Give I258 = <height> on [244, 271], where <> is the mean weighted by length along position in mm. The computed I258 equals 172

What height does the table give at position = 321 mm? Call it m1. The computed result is 133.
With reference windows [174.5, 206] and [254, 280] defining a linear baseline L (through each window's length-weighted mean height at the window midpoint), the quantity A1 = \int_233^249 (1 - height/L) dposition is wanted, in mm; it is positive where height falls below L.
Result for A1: 4.6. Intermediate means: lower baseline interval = 187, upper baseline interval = 176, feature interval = 128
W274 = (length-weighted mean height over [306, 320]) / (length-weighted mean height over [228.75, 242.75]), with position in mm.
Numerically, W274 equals 0.73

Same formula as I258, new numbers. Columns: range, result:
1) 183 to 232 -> 183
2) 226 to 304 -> 151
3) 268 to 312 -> 133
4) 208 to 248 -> 161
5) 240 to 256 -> 147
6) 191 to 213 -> 182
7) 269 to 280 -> 166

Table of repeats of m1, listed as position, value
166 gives 215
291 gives 134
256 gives 189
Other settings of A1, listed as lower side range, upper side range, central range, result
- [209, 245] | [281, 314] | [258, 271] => -3.99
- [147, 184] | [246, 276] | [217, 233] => 0.40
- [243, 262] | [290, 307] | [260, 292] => -4.73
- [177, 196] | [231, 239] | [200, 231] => -4.13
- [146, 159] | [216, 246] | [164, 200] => -2.19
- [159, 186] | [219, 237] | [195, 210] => 0.16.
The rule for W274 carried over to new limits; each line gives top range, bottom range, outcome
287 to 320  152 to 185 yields 0.56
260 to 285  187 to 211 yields 0.92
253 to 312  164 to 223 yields 0.77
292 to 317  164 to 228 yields 0.56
